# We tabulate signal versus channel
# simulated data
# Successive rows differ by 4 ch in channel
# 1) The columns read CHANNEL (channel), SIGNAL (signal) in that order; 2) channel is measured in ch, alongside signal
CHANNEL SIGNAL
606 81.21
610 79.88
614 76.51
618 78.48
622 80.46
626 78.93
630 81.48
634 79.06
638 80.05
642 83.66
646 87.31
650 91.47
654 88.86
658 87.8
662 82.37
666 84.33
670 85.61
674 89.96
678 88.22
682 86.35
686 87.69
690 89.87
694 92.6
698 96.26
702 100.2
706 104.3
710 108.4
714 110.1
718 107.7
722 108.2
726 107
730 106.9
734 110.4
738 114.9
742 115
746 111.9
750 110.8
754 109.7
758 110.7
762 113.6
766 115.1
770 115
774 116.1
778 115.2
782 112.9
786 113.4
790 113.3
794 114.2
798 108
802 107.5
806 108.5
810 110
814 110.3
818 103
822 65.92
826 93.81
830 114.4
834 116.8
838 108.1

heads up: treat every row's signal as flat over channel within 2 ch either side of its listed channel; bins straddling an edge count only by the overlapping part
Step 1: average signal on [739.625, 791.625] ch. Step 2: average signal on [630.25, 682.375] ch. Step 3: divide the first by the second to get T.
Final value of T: 1.3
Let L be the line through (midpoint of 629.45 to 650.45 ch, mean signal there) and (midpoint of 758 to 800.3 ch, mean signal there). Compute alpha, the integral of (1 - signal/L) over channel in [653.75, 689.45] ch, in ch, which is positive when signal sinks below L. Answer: 1.3 ch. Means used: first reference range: 83.4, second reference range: 113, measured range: 86.8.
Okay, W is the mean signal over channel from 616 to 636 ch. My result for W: 79.7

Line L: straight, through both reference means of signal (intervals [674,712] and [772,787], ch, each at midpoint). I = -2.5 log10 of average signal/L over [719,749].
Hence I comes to -0.07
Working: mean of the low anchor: 94.6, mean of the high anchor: 114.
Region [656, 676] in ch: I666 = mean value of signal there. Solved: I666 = 86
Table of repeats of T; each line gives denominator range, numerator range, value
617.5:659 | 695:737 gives 1.27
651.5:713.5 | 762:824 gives 1.18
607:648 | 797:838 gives 1.29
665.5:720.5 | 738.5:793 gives 1.19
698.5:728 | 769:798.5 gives 1.07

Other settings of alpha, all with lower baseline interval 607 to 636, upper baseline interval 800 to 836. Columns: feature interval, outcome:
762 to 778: -2.9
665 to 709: -2.3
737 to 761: -4.4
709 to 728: -3.6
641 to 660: -1.2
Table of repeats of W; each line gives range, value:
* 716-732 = 107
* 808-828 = 96.6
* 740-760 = 112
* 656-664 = 85.1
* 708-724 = 109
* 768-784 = 115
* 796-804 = 108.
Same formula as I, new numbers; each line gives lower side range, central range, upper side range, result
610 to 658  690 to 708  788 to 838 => -0.075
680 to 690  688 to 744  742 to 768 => -0.070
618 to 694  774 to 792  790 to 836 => -0.128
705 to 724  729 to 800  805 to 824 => -0.093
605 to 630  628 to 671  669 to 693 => -0.011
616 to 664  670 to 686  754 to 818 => 0.036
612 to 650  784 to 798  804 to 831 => -0.157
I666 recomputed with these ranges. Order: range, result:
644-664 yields 87.6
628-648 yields 82.3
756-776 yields 114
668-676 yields 87.8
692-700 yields 94.4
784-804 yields 111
